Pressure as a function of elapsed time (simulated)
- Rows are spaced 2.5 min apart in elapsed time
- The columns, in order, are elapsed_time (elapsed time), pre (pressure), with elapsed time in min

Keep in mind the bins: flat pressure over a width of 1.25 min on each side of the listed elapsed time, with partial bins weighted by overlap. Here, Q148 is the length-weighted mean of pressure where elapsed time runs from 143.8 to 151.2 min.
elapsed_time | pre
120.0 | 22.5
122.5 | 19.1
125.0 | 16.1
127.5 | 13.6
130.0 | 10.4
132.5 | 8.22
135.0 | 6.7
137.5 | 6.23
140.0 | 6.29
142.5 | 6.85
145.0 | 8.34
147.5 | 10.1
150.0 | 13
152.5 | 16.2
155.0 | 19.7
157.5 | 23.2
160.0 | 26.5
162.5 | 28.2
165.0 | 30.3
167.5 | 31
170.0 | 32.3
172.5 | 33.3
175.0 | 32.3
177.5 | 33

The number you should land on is 10.5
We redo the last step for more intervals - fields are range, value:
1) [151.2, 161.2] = 21.3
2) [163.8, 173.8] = 31.7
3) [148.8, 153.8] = 14.7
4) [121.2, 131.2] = 14.9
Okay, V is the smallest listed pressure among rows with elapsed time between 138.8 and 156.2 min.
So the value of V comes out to 6.29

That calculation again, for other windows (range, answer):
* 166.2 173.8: 31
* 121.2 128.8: 13.6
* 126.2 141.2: 6.23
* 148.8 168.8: 13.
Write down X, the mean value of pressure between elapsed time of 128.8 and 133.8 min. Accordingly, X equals 9.27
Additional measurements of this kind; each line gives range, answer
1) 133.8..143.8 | 6.53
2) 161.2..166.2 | 29.2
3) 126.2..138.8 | 9.05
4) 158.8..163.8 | 27.4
